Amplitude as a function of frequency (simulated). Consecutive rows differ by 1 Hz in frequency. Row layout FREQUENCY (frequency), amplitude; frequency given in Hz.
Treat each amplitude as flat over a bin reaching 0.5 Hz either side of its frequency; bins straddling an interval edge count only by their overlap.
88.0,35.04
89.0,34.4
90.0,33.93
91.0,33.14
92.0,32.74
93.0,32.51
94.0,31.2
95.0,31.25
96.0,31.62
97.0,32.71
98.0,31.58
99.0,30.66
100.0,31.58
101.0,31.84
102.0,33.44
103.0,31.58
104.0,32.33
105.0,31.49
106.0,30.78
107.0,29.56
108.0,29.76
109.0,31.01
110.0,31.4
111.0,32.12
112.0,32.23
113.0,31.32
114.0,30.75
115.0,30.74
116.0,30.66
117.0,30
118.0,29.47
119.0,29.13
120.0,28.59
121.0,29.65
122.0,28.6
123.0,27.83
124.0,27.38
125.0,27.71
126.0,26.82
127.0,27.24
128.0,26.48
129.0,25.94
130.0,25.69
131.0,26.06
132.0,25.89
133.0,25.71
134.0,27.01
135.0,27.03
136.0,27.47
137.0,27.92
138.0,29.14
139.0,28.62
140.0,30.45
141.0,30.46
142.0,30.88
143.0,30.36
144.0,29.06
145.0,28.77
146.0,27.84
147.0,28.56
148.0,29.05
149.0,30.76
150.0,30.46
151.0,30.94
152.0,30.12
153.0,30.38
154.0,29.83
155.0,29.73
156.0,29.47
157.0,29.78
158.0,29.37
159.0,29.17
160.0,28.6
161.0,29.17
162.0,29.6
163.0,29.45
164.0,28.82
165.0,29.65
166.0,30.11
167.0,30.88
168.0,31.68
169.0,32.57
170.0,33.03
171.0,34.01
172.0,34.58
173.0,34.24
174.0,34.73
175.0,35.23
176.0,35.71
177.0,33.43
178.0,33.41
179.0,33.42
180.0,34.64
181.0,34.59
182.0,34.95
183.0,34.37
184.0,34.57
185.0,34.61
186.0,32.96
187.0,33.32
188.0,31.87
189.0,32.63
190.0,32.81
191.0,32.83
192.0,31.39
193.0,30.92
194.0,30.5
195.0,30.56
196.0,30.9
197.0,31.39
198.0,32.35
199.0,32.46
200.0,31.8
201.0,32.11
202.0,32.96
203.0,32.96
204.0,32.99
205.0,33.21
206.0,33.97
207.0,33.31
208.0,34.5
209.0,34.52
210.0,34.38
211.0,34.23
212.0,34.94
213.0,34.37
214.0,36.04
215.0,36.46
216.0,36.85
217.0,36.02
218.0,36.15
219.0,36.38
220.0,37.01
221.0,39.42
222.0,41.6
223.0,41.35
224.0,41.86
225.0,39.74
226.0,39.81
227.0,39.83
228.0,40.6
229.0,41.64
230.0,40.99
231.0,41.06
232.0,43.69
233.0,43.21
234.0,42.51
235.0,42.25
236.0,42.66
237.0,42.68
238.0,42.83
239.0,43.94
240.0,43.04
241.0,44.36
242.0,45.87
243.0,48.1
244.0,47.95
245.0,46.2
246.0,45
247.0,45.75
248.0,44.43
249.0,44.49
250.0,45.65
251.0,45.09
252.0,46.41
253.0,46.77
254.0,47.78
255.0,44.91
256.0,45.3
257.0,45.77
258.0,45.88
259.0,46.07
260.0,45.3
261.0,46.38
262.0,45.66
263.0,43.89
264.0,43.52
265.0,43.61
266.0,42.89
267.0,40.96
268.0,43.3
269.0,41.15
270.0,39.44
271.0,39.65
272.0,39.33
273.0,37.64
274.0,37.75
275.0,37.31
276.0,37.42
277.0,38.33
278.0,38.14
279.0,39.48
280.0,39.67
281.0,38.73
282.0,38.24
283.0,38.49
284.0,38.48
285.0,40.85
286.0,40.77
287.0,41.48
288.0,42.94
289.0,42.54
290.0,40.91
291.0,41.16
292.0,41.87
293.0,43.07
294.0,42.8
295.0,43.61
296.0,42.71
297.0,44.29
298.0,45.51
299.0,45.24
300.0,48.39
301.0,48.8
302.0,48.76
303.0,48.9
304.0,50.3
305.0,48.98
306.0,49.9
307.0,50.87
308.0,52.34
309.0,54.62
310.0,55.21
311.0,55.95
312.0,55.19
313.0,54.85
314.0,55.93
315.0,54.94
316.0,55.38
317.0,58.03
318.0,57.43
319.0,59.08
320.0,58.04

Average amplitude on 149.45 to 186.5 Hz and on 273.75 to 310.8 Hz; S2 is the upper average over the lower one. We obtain 1.37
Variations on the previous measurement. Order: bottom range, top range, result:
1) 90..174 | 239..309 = 1.46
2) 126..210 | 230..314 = 1.43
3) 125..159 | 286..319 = 1.71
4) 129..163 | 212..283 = 1.45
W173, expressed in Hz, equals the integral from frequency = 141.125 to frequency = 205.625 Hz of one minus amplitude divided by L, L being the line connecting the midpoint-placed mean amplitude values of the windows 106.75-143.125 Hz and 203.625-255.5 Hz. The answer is 4.9 Hz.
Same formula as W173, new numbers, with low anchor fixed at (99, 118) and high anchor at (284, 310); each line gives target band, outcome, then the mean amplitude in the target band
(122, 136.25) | 2.60 Hz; 26.8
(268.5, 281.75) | 1.58 Hz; 38.8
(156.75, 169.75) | 2.00 Hz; 30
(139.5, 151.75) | 1.53 Hz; 29.8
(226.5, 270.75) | -2.18 Hz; 44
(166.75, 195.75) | 2.77 Hz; 33.3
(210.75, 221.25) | 0.89 Hz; 36.1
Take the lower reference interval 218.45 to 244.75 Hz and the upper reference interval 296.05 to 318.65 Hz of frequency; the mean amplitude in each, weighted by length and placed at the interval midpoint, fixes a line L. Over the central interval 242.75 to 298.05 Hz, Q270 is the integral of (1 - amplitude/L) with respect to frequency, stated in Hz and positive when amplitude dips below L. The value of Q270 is 4.95 Hz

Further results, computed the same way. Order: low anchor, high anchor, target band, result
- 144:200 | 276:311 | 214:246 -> -3.1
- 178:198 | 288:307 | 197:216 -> 0.6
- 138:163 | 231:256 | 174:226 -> 4.4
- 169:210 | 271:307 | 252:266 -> -2.0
